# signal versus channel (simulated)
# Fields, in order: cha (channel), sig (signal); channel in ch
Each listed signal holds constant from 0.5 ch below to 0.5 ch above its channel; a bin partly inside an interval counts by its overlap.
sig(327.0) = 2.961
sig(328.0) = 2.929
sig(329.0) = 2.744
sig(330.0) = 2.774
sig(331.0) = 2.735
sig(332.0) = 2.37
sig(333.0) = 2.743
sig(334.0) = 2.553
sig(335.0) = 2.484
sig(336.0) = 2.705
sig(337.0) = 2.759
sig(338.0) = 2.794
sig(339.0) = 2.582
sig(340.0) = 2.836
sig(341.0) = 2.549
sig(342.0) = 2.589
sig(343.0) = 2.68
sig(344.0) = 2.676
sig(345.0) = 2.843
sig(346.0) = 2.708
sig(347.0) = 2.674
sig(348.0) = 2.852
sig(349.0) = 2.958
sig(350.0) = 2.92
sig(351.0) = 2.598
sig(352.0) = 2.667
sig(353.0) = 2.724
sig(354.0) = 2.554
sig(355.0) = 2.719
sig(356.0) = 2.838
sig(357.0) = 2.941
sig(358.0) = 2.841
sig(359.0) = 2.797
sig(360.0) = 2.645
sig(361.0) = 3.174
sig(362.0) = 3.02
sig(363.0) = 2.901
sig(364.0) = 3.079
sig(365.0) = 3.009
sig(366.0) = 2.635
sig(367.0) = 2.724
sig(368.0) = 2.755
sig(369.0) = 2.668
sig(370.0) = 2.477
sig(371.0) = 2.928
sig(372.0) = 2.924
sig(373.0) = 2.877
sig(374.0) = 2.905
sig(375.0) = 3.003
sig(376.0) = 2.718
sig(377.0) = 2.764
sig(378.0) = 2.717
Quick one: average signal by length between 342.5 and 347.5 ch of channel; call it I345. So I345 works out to 2.72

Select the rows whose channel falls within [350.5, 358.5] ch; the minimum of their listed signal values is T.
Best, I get 2.554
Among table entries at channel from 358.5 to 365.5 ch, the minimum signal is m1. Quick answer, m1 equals 2.645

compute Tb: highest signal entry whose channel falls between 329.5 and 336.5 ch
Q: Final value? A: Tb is 2.774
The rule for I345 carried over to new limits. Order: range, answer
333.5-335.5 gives 2.52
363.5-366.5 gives 2.91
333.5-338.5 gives 2.66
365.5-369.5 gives 2.7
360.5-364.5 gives 3.04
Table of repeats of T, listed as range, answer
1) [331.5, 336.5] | 2.37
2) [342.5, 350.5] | 2.674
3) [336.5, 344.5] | 2.549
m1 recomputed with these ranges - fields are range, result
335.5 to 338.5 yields 2.705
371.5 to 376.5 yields 2.718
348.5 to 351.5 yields 2.598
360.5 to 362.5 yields 3.02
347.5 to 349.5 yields 2.852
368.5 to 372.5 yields 2.477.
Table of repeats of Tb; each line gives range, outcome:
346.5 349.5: 2.958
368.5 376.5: 3.003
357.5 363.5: 3.174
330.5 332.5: 2.735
